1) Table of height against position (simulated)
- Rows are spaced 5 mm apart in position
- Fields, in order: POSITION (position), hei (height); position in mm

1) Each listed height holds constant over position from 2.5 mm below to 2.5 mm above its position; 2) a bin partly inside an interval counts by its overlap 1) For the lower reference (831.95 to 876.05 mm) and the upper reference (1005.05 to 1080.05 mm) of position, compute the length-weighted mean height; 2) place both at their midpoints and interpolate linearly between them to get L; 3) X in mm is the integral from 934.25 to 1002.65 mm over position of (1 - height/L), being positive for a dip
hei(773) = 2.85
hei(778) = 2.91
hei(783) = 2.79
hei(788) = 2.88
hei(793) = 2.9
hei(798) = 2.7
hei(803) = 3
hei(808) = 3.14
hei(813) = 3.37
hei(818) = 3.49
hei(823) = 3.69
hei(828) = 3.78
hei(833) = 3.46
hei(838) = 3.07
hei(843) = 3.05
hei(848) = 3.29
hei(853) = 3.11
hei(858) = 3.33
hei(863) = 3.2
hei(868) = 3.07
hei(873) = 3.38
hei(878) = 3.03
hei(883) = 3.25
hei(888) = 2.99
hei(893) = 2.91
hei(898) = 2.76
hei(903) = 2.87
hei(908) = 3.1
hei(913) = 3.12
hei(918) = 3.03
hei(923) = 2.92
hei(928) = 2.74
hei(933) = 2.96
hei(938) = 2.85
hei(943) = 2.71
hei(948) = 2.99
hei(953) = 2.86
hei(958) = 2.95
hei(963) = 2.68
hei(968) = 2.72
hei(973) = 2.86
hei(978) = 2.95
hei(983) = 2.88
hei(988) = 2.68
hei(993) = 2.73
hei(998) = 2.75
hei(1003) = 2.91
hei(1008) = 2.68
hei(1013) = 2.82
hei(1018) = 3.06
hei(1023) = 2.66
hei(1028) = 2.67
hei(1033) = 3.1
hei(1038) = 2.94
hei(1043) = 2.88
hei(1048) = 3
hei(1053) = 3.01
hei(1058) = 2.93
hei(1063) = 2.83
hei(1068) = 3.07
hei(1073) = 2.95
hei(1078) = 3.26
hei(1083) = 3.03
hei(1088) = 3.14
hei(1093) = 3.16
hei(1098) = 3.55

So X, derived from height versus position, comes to 4.8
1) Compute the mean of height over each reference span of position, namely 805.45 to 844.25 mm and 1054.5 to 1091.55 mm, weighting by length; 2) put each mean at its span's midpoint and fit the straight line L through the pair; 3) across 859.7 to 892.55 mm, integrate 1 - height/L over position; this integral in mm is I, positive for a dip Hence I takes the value 1.7 mm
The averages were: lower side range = 3.39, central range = 3.14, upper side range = 3.03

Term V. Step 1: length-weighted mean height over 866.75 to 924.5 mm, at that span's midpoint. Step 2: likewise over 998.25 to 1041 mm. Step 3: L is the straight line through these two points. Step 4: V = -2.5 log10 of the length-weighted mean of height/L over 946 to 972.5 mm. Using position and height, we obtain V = 0.04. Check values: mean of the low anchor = 3.04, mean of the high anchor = 2.85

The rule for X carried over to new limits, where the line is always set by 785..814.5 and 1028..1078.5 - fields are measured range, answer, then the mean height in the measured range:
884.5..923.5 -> 0.07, 2.97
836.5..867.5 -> -2.00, 3.17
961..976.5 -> 1.07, 2.77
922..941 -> 0.75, 2.86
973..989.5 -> 0.69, 2.85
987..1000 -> 1.09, 2.72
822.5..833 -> -2.46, 3.68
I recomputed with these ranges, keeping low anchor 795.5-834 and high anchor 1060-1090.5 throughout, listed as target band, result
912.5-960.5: 4.3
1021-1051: 2.0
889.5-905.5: 1.9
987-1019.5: 3.3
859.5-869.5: 0.3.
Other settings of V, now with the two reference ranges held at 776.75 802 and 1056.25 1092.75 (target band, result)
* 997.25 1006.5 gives 0.06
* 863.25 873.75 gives -0.11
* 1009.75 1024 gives 0.05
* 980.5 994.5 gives 0.08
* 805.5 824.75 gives -0.19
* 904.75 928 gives -0.03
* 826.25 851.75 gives -0.15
